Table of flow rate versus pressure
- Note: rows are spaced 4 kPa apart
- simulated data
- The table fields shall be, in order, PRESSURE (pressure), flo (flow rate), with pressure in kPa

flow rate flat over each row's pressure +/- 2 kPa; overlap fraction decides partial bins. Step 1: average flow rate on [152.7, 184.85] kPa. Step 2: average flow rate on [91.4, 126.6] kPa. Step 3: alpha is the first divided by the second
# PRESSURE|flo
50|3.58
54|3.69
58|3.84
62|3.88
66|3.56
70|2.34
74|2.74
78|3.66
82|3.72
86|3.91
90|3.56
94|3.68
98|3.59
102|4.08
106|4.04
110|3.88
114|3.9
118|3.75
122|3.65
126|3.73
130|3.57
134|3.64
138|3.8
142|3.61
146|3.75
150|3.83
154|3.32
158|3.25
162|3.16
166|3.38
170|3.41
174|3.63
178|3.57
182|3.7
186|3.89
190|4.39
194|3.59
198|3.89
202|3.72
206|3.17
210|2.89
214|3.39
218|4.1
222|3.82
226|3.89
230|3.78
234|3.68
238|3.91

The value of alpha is 0.9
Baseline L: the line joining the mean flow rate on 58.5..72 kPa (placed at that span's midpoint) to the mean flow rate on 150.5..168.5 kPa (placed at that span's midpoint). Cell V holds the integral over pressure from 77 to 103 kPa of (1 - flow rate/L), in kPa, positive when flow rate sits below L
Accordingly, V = -3.2 kPa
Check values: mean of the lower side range 3.32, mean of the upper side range 3.33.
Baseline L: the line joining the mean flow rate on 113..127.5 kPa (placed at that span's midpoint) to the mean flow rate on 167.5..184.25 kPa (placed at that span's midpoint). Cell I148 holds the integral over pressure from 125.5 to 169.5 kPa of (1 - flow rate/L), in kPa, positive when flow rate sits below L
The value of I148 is 1.5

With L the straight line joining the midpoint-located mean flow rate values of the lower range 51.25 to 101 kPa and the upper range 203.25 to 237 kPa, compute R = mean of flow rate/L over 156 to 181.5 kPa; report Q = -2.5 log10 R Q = 0.05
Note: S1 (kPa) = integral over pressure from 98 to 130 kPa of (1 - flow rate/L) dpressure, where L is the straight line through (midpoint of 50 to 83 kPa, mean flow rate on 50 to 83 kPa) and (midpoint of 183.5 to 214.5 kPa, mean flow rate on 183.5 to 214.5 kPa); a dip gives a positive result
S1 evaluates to -2.98 kPa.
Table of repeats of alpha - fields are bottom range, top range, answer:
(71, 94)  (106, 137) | 1.08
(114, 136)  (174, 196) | 1.03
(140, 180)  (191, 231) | 1.04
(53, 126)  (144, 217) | 0.98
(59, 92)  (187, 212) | 1.05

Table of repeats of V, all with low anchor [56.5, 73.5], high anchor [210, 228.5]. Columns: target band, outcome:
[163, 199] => -0.85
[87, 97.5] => -0.76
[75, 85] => -0.73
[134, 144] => -0.52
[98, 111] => -1.97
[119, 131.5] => -0.66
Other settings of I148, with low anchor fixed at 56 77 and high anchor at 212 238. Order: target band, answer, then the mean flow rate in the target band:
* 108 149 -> -2.90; 3.73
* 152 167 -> 1.30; 3.27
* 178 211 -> 0.14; 3.67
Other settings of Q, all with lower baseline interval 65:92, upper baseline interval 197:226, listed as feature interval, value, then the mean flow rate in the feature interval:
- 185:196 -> -0.12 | 3.96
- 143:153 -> -0.08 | 3.73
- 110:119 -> -0.13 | 3.85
